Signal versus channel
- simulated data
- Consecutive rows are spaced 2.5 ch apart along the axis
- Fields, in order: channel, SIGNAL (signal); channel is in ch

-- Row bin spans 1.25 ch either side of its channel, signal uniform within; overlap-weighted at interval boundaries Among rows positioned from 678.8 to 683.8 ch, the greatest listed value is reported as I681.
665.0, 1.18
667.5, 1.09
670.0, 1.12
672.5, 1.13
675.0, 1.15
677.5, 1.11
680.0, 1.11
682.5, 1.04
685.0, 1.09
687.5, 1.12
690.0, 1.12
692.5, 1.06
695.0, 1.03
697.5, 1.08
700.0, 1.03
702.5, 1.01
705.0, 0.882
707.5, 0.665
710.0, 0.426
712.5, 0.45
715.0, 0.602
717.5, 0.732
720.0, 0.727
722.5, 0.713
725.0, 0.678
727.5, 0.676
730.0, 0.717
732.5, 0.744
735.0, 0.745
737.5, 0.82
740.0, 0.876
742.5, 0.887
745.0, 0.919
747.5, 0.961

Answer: 1.11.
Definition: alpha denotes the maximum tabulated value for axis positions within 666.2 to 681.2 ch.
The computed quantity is 1.15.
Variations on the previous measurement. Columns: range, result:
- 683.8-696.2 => 1.12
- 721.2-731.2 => 0.717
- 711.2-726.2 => 0.732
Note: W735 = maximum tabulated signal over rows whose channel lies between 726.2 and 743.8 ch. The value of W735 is 0.887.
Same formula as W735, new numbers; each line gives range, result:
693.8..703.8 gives 1.08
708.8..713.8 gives 0.45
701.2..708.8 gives 1.01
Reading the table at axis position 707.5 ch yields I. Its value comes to 0.665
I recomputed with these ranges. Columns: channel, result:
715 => 0.602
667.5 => 1.09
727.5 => 0.676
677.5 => 1.11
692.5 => 1.06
